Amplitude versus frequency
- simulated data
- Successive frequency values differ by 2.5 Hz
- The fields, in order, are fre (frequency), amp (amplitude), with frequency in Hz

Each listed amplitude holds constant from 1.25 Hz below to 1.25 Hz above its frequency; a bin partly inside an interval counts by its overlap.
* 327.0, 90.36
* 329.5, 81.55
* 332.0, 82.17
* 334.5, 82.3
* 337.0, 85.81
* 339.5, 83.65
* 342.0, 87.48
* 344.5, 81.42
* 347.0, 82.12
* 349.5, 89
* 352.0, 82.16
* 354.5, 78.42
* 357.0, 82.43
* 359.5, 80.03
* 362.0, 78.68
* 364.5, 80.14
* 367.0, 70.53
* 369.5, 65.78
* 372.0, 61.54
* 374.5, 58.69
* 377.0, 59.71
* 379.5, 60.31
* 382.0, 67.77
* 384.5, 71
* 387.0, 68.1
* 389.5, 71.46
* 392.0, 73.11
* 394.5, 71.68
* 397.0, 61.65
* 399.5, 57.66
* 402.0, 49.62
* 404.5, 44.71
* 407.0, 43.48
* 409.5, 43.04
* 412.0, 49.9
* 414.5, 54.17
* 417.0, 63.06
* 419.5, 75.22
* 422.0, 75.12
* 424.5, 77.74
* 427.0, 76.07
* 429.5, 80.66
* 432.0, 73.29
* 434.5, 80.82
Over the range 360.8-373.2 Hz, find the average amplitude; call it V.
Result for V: 71.3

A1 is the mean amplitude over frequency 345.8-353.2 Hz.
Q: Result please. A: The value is 84.5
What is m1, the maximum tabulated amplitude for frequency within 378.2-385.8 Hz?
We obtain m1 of 71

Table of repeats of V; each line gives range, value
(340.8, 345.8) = 84.4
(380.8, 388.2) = 69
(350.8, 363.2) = 80.3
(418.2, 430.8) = 76.9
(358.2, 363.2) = 79.4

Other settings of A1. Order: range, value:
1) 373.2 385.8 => 63.5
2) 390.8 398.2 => 68.8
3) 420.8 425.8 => 76.4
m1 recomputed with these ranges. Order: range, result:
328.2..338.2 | 85.81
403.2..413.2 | 49.9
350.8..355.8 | 82.16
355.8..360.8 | 82.43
